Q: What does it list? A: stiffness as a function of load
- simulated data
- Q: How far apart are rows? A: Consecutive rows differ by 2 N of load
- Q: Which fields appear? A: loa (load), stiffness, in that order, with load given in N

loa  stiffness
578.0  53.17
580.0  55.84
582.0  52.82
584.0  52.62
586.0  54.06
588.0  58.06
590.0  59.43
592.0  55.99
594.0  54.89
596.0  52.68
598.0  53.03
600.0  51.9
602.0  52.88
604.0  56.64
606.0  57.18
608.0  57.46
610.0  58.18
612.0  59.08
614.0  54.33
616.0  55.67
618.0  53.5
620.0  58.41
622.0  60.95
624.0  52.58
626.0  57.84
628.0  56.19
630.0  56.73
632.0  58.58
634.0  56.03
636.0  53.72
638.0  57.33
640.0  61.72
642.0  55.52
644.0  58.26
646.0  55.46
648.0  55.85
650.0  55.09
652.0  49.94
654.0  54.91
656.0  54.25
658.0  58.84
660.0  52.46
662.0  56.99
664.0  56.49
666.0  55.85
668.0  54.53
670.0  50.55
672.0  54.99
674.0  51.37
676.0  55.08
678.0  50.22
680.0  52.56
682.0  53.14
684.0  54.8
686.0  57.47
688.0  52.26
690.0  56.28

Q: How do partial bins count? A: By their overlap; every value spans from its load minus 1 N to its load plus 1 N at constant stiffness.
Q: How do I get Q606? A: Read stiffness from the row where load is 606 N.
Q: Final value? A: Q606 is 57.18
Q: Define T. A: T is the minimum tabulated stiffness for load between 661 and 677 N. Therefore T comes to 50.55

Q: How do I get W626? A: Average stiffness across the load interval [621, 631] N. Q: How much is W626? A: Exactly 56.9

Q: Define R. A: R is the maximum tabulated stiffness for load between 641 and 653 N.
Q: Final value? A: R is 58.26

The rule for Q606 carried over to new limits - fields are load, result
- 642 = 55.52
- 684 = 54.8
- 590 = 59.43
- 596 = 52.68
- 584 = 52.62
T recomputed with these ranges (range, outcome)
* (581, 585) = 52.62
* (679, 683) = 52.56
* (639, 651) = 55.09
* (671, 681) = 50.22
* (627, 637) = 53.72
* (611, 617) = 54.33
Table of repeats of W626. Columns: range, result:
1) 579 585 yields 53.8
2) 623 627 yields 55.2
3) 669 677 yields 53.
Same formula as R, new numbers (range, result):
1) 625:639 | 58.58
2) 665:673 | 55.85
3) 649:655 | 55.09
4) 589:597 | 59.43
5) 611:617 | 59.08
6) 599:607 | 57.18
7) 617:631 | 60.95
